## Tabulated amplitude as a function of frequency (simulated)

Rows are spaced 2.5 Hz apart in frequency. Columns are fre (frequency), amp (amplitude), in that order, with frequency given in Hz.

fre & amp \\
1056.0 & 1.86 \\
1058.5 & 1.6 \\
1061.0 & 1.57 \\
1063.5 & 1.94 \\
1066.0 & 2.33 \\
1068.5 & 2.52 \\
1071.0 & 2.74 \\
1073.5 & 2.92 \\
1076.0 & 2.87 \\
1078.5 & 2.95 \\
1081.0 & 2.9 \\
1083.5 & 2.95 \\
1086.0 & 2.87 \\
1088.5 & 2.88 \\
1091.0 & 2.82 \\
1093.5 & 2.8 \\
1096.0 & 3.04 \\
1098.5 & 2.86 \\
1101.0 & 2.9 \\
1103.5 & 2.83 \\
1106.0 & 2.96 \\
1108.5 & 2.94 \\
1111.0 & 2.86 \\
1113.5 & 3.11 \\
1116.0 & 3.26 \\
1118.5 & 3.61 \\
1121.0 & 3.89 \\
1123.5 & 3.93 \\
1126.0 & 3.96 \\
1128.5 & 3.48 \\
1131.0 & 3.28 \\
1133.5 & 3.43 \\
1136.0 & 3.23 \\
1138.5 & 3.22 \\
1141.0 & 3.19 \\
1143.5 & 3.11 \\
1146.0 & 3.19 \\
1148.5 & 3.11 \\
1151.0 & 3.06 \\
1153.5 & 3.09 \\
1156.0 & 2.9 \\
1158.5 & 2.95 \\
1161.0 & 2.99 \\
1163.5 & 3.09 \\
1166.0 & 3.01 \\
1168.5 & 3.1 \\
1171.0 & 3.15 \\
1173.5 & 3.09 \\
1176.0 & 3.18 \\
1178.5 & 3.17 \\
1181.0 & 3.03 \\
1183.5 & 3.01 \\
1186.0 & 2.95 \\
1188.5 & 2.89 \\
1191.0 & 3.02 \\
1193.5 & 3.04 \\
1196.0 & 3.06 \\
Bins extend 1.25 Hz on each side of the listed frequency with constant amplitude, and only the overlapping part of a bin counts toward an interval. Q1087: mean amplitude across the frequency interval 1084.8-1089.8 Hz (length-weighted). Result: 2.87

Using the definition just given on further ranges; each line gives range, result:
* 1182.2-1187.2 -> 2.98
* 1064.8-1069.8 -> 2.43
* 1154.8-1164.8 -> 2.98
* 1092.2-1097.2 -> 2.92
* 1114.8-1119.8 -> 3.44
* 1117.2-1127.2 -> 3.84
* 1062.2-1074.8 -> 2.49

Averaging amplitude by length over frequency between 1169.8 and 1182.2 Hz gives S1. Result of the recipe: 3.12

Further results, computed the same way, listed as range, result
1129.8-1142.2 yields 3.27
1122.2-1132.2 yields 3.67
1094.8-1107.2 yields 2.92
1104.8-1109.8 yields 2.95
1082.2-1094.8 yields 2.86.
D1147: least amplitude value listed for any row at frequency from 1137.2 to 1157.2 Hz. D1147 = 2.9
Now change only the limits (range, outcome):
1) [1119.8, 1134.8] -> 3.28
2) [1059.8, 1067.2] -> 1.57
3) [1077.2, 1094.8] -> 2.8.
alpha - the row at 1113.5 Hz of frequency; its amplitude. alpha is 3.11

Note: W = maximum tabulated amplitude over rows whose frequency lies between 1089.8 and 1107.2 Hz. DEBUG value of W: 3.04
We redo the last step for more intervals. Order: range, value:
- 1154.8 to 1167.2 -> 3.09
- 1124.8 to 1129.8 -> 3.96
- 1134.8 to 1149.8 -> 3.23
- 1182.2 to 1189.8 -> 3.01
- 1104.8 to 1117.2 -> 3.26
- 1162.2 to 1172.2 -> 3.15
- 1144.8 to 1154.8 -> 3.19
